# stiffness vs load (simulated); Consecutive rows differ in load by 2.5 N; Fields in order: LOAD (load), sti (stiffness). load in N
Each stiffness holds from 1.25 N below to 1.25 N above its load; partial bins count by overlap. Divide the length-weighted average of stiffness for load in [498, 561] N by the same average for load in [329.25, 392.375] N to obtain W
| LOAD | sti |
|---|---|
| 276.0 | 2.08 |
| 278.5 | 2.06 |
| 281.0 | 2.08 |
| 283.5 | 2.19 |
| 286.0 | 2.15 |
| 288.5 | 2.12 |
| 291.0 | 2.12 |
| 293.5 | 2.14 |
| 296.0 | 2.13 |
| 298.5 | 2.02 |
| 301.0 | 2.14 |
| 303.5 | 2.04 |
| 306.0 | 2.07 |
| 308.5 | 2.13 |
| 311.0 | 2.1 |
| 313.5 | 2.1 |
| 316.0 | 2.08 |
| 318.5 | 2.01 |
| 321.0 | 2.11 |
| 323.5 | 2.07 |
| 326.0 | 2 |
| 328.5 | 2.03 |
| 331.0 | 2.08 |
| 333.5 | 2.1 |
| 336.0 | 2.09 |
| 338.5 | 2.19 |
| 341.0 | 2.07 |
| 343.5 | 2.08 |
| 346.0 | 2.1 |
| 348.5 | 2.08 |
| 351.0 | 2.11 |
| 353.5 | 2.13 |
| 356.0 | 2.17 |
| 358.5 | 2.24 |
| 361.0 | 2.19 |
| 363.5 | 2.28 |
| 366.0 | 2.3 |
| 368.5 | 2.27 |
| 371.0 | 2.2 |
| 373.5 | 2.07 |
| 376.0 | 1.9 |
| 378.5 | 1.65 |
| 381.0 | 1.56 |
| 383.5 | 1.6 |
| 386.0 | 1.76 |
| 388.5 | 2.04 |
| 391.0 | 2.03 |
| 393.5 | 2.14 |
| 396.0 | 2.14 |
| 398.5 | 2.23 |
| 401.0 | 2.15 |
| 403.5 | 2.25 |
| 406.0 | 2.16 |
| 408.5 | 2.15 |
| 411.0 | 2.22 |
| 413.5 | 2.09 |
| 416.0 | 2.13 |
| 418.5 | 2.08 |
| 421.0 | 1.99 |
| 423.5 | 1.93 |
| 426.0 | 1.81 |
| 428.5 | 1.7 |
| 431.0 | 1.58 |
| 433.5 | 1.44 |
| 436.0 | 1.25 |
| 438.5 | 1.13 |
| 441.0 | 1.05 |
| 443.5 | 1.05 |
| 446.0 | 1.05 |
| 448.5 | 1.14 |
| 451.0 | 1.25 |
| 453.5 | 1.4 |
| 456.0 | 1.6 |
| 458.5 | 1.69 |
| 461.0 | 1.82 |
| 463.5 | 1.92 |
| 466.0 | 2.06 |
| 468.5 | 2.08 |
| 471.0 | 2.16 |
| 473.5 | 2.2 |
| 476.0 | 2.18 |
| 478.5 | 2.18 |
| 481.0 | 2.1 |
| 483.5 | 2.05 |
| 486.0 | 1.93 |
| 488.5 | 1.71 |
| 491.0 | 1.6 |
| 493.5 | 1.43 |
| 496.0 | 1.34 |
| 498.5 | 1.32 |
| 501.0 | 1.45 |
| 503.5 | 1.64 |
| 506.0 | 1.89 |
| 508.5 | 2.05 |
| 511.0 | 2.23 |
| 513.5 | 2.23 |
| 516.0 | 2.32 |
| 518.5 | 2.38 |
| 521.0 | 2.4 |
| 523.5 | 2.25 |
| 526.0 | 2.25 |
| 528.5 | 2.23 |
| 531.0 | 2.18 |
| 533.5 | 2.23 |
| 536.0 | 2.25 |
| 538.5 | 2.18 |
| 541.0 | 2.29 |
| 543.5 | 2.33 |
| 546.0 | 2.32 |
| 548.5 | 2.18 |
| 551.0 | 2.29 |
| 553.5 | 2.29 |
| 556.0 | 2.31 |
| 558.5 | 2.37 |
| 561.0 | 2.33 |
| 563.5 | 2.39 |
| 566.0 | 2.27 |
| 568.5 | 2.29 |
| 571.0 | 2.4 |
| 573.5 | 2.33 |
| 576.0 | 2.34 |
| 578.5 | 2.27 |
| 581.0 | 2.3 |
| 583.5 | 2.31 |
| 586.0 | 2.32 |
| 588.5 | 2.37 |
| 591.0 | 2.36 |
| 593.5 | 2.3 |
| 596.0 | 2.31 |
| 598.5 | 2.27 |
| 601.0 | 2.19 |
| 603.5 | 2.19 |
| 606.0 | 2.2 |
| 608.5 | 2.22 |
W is 1.06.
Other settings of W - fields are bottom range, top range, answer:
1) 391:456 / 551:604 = 1.33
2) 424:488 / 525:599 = 1.37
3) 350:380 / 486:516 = 0.83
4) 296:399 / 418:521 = 0.85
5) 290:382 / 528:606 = 1.10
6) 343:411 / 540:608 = 1.11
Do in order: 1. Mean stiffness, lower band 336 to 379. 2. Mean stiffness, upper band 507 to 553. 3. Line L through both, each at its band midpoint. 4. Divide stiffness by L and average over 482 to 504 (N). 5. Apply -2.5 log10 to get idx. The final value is 0.35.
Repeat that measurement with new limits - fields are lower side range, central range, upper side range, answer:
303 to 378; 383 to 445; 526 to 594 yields 0.18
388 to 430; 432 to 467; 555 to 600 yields 0.45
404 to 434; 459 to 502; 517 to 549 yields 0.15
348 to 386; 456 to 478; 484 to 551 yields 0.02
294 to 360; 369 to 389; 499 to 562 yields 0.14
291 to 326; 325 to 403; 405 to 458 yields -0.10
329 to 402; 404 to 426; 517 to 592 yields 0.02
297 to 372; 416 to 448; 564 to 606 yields 0.39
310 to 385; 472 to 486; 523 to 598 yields 0.04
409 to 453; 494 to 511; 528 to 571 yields 0.21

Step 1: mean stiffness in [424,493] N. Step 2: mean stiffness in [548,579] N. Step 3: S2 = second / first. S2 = 1.4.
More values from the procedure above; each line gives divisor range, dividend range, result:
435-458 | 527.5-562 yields 1.85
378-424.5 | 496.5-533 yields 1.01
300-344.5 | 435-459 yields 0.60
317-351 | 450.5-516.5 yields 0.89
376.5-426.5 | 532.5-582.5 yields 1.15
